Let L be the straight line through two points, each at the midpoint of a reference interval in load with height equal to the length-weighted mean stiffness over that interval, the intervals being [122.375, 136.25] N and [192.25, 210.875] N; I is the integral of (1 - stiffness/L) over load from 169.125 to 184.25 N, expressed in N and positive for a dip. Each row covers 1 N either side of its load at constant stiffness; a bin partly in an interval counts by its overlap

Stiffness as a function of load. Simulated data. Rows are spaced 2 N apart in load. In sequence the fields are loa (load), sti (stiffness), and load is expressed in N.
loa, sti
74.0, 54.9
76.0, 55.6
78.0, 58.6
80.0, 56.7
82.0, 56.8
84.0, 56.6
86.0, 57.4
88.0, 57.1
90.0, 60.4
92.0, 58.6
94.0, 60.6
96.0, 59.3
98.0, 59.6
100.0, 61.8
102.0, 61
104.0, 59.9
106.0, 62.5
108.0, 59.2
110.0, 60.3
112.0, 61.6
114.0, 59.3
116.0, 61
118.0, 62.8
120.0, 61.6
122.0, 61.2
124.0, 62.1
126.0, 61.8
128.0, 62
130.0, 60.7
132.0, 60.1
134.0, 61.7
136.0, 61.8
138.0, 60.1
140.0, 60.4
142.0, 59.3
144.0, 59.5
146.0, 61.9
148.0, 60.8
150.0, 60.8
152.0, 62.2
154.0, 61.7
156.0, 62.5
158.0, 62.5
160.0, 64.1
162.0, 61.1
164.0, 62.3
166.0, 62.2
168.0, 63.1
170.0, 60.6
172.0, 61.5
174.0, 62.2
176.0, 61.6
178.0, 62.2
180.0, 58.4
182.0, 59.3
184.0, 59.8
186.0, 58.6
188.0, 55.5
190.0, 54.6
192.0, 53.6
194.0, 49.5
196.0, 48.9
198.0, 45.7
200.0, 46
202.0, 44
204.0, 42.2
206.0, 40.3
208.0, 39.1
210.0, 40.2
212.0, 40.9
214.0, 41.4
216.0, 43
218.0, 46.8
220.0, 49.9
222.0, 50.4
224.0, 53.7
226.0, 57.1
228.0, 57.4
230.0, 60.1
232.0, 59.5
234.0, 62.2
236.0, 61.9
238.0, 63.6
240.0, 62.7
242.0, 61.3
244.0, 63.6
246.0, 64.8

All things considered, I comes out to -3.16 N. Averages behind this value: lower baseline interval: 61.4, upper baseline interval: 44.4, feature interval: 60.7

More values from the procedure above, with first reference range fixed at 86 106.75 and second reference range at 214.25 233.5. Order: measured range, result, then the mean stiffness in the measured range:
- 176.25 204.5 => 0.8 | 53.2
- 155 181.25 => -2.8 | 61.8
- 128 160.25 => -2.2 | 61.2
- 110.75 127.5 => -0.8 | 61.4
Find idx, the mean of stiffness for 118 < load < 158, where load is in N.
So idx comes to 61.2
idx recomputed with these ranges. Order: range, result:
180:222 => 48.3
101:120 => 60.9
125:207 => 58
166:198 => 57.7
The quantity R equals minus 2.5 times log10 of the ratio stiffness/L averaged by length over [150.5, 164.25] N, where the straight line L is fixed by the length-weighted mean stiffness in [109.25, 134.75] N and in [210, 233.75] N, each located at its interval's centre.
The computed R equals -0.086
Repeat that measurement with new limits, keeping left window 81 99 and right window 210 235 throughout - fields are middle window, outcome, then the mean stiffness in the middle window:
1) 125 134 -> -0.09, 61.2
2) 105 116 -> -0.06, 60.6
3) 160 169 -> -0.15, 62.4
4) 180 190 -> -0.09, 57.9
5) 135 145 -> -0.08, 60.2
